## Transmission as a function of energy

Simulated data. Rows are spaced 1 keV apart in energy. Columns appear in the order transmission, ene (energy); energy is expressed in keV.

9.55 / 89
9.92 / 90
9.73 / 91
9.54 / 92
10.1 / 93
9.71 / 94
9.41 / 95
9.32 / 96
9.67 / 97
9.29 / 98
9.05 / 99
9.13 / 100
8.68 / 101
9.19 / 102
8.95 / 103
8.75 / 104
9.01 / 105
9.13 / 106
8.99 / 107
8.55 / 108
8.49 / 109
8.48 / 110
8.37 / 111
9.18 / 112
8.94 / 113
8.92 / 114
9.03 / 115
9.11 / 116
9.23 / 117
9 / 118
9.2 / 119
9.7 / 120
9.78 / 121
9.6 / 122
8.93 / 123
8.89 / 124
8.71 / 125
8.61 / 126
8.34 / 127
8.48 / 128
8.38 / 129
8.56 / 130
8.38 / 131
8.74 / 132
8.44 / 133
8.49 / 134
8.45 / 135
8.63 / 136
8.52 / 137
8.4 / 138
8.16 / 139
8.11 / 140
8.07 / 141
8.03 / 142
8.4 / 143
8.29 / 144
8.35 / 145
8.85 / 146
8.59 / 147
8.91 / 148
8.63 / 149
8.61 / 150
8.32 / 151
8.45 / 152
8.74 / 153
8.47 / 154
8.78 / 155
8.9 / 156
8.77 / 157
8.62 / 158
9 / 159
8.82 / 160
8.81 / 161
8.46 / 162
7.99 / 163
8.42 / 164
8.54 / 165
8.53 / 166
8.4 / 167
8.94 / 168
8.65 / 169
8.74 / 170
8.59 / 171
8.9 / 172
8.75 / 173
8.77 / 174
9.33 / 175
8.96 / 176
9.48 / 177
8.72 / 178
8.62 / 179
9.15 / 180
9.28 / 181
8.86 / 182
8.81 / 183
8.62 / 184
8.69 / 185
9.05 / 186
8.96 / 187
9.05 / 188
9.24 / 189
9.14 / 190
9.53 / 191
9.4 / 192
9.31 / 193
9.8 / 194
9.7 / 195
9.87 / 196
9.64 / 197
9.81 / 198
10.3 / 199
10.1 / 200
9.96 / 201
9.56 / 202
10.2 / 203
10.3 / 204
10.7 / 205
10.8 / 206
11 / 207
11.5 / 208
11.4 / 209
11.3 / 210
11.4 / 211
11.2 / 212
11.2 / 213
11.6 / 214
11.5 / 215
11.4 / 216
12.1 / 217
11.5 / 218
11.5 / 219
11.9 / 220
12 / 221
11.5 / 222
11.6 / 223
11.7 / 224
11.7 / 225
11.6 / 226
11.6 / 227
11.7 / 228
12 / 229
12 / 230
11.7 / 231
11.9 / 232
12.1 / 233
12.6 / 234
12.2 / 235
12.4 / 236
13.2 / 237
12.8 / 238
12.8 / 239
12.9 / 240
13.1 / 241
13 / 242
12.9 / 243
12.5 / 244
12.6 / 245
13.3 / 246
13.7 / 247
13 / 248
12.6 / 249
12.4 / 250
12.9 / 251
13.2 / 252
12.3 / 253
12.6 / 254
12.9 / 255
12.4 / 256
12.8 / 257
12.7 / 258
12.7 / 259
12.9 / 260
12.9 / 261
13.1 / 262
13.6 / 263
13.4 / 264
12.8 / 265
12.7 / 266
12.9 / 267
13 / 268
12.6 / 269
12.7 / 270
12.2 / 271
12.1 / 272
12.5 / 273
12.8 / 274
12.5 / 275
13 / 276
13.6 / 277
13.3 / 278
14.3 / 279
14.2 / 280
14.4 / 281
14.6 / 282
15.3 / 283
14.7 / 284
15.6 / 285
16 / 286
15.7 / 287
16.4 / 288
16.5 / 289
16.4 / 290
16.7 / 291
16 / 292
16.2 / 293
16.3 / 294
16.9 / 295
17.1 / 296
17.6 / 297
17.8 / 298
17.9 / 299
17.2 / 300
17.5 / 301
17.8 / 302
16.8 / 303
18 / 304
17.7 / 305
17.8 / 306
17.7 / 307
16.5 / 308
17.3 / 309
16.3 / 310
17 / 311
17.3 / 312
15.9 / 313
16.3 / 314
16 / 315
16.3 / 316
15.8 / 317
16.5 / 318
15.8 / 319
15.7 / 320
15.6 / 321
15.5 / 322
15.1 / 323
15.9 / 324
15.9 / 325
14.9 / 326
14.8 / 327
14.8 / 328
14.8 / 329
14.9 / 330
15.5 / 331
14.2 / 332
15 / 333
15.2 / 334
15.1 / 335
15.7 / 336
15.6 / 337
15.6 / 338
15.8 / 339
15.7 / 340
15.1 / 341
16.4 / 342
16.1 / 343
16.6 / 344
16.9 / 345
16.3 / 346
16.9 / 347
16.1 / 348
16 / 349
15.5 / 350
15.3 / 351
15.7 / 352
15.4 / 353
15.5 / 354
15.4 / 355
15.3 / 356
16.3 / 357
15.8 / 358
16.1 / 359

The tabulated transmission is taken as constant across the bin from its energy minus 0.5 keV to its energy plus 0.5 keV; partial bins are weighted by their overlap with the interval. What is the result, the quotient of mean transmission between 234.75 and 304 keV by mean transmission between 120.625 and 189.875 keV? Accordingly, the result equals 1.62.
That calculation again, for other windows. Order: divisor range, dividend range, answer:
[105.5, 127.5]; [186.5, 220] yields 1.17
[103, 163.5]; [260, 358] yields 1.77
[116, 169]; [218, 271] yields 1.45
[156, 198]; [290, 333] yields 1.83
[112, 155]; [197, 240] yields 1.32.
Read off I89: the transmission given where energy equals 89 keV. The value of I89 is 9.55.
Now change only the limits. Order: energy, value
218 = 11.5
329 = 14.8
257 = 12.8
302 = 17.8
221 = 12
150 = 8.61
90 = 9.92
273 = 12.5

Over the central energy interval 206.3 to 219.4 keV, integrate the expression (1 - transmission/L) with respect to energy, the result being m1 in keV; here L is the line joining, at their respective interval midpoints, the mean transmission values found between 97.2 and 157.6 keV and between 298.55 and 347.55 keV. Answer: 0.6 keV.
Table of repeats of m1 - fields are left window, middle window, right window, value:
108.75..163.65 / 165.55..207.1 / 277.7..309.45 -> 6.8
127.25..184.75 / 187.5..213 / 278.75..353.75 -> 1.2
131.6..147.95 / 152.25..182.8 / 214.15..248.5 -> 2.6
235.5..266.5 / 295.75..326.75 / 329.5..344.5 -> -4.1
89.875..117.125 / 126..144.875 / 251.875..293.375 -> 3.0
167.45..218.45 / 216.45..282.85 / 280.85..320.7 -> 3.2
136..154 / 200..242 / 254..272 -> -1.4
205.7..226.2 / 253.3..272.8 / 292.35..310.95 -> 2.5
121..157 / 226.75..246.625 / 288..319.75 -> 1.5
